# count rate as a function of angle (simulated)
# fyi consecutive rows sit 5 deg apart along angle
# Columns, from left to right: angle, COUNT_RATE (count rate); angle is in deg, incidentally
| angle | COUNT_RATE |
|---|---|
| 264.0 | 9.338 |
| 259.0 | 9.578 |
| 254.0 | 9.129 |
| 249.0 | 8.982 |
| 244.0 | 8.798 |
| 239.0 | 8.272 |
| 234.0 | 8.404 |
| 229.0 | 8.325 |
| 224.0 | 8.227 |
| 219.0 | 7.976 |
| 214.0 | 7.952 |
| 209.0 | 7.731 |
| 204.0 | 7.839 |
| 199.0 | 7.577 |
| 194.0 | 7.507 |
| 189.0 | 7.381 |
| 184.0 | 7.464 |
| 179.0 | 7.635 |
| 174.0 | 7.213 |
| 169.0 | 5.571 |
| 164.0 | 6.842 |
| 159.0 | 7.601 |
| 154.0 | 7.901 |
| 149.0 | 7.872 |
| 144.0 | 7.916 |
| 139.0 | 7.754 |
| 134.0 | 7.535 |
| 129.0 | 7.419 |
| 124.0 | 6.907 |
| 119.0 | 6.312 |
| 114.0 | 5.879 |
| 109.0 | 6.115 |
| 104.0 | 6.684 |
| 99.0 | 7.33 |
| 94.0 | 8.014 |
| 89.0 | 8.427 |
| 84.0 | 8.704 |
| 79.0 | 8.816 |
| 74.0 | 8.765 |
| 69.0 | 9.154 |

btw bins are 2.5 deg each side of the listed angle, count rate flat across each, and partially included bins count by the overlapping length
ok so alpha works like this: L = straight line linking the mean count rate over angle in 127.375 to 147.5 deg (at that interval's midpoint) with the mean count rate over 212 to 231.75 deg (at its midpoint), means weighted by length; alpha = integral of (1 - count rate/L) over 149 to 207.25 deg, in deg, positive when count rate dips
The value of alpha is 4.0 deg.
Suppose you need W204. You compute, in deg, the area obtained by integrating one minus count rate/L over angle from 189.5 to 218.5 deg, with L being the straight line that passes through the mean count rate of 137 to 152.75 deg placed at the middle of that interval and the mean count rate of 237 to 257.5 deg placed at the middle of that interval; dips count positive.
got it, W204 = 2.5 deg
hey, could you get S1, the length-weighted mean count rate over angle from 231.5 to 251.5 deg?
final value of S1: 8.61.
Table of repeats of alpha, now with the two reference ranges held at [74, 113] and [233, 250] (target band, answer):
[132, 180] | 4.24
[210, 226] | 0.84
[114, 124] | 1.93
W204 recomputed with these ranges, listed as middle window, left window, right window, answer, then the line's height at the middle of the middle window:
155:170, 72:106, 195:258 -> 2.4 deg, 8.2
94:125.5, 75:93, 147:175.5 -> 5.8 deg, 8.12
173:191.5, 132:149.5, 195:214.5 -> 0.7 deg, 7.75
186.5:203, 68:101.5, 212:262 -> 2.0 deg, 8.54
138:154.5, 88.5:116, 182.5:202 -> -1.4 deg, 7.24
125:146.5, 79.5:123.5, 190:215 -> -0.6 deg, 7.39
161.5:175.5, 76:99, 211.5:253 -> 3.2 deg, 8.38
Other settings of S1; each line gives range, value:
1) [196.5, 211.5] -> 7.72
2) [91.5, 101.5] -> 7.67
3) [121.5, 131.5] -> 7.16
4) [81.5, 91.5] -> 8.57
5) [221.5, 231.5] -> 8.28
